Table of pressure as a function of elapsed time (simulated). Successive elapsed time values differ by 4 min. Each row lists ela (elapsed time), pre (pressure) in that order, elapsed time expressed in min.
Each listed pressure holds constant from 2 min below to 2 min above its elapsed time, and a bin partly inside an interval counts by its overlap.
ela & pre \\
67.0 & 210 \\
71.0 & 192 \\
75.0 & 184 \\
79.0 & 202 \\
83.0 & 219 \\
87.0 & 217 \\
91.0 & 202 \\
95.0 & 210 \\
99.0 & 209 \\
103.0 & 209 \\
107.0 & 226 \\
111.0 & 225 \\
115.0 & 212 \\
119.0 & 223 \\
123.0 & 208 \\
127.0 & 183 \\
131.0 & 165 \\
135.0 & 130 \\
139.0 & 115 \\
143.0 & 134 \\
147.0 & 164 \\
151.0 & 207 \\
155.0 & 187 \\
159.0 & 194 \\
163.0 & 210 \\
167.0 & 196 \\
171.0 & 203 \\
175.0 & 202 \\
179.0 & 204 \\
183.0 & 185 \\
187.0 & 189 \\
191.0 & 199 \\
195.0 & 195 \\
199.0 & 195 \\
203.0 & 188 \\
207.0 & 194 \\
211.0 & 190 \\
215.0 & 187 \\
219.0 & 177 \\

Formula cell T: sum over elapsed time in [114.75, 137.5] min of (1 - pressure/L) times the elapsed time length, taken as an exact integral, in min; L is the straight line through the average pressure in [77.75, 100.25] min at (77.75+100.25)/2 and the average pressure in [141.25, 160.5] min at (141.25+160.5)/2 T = 0.92 min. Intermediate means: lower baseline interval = 210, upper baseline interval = 177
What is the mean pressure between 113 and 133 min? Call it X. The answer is 198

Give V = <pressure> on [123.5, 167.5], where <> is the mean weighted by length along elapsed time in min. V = 172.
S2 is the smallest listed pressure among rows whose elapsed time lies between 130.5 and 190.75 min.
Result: 115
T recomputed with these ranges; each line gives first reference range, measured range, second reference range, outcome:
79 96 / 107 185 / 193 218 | 5.2 min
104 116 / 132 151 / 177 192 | 5.8 min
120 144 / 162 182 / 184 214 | -2.5 min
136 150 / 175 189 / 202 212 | -1.8 min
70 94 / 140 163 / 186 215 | 2.3 min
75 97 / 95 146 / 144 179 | 3.7 min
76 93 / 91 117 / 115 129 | -0.9 min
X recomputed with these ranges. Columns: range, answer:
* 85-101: 210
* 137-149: 138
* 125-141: 148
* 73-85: 202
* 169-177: 202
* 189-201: 196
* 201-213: 191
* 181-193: 191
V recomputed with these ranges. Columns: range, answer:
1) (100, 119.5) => 218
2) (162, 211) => 196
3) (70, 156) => 192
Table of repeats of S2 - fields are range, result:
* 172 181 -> 202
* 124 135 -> 130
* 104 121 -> 212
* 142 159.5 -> 134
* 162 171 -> 196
